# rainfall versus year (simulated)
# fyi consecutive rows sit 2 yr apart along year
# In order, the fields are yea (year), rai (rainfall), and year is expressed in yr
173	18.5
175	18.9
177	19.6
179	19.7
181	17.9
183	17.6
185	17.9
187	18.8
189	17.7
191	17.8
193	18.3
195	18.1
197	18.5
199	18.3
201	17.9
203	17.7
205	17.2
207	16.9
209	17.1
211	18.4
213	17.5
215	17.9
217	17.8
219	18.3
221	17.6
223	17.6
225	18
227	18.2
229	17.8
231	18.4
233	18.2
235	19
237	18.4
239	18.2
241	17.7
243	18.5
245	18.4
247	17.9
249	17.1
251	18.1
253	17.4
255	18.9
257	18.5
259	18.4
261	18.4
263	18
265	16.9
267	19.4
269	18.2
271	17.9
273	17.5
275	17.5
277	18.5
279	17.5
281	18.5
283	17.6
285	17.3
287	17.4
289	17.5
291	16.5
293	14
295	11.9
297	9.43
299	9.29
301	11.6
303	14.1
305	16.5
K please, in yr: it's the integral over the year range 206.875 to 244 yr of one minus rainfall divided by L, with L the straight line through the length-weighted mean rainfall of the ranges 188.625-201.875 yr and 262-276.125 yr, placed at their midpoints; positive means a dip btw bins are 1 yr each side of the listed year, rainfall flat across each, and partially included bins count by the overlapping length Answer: 0.1 yr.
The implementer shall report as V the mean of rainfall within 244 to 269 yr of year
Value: 18.1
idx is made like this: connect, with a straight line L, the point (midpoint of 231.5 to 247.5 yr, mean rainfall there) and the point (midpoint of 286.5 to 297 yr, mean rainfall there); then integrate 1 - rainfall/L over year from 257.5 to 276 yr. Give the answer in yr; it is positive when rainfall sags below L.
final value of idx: -1.8 yr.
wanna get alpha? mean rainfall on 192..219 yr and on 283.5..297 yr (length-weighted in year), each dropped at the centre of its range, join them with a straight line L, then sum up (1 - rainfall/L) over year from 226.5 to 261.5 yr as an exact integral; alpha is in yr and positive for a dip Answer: -3.1 yr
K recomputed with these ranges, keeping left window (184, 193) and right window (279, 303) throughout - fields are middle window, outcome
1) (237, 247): -1.14 yr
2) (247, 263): -2.20 yr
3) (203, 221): -0.35 yr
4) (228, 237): -0.93 yr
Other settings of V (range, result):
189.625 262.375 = 18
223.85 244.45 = 18.2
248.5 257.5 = 18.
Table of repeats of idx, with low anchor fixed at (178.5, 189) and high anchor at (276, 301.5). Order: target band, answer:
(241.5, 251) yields -0.9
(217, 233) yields -0.9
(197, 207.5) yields 0.0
